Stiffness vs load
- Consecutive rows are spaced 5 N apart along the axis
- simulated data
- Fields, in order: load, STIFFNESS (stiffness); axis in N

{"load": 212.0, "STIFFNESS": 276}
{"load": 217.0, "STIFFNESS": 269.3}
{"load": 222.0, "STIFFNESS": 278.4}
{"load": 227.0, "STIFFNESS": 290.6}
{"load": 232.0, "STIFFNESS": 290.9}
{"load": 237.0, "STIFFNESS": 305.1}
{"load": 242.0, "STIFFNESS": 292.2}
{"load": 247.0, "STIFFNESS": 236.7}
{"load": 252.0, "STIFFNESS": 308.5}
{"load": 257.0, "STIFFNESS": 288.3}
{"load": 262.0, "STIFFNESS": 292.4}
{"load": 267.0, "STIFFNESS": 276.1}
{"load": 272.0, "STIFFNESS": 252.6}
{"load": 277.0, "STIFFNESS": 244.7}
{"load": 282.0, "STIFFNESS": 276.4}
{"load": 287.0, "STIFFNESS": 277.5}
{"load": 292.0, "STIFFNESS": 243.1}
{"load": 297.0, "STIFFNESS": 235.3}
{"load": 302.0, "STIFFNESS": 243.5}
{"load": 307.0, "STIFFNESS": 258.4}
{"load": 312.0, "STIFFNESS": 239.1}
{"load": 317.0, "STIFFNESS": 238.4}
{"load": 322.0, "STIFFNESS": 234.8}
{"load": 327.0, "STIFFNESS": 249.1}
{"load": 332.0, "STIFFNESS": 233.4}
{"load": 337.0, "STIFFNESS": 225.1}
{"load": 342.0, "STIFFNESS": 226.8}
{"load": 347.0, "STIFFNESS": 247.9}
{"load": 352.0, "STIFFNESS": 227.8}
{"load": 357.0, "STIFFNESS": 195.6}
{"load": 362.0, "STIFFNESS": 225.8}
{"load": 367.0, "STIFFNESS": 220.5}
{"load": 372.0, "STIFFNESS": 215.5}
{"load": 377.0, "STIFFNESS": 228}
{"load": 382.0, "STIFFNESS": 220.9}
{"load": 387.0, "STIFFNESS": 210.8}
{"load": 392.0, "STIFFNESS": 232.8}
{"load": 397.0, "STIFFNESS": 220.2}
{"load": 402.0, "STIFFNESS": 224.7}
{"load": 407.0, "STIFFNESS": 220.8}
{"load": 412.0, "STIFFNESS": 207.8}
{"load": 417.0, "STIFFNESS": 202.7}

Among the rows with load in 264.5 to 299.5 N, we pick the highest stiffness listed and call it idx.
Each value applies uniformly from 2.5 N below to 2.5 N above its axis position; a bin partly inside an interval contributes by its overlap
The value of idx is 277.5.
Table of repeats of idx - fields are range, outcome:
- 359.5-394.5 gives 232.8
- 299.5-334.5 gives 258.4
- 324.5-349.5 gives 249.1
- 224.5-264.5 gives 308.5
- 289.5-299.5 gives 243.1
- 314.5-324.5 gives 238.4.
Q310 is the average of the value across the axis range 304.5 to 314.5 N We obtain 249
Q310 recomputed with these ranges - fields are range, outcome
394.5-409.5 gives 222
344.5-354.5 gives 238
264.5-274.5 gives 264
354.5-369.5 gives 214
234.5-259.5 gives 286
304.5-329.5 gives 244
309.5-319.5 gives 239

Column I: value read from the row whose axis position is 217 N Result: 269.3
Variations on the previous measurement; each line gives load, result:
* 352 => 227.8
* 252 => 308.5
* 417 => 202.7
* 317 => 238.4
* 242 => 292.2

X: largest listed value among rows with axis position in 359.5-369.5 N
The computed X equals 225.8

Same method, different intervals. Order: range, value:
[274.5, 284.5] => 276.4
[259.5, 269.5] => 292.4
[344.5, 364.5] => 247.9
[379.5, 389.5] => 220.9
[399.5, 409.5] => 224.7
